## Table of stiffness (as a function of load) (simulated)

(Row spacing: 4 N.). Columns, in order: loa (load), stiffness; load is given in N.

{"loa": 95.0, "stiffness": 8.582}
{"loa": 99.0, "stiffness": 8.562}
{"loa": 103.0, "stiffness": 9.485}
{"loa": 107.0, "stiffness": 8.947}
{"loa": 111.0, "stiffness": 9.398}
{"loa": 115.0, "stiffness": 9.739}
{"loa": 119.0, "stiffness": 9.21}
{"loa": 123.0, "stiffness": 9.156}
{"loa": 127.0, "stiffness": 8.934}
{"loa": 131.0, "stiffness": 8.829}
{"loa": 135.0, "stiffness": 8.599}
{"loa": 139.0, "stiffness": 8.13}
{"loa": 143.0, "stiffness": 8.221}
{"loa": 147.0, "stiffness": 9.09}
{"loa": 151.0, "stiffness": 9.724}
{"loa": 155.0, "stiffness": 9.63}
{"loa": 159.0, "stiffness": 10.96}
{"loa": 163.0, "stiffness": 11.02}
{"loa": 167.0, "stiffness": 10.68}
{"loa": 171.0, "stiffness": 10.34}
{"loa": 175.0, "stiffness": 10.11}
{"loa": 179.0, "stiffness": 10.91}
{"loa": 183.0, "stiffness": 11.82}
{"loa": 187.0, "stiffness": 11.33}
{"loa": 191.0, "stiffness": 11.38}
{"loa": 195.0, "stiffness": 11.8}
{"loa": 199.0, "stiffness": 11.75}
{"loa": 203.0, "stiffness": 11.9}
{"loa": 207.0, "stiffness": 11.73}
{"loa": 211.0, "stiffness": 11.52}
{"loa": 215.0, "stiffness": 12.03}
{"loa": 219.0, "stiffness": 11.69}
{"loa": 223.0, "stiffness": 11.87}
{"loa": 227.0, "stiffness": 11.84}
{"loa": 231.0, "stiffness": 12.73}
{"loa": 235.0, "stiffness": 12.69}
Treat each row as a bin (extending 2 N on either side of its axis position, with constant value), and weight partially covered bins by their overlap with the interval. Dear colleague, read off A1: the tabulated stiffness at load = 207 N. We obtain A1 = 11.73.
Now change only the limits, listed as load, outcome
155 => 9.63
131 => 8.829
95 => 8.582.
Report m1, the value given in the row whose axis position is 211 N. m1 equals 11.52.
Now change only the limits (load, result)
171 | 10.34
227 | 11.84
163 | 11.02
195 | 11.8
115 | 9.739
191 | 11.38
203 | 11.9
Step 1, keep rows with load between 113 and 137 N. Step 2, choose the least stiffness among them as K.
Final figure 8.599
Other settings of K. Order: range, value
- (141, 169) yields 8.221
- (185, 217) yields 11.33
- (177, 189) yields 10.91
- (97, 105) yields 8.562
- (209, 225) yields 11.52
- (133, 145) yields 8.13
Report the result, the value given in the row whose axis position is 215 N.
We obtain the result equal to 12.03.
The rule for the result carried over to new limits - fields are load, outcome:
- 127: 8.934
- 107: 8.947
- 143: 8.221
